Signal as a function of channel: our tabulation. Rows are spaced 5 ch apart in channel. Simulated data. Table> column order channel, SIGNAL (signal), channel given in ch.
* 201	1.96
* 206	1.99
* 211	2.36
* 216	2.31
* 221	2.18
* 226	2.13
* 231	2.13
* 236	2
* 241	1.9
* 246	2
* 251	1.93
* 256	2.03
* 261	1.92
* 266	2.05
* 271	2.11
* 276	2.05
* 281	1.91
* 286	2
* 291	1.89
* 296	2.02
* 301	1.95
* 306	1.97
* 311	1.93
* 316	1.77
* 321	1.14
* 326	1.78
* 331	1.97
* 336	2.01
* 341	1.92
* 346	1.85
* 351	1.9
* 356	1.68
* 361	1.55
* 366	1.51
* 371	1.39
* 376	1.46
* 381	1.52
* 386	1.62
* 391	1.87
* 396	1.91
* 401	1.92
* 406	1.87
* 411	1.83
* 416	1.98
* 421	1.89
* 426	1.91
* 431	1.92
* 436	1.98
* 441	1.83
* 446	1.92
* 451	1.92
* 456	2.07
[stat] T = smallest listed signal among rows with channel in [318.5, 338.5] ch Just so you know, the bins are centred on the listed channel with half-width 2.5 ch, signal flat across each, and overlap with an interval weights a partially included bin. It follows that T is 1.14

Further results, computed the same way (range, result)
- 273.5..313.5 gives 1.89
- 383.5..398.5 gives 1.62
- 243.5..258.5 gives 1.93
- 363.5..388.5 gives 1.39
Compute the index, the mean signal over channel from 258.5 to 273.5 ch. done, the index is 2.03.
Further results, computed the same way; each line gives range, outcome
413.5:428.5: 1.93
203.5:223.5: 2.21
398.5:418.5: 1.9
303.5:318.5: 1.89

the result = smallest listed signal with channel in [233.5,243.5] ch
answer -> 1.9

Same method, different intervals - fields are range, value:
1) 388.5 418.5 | 1.83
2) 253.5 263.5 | 1.92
